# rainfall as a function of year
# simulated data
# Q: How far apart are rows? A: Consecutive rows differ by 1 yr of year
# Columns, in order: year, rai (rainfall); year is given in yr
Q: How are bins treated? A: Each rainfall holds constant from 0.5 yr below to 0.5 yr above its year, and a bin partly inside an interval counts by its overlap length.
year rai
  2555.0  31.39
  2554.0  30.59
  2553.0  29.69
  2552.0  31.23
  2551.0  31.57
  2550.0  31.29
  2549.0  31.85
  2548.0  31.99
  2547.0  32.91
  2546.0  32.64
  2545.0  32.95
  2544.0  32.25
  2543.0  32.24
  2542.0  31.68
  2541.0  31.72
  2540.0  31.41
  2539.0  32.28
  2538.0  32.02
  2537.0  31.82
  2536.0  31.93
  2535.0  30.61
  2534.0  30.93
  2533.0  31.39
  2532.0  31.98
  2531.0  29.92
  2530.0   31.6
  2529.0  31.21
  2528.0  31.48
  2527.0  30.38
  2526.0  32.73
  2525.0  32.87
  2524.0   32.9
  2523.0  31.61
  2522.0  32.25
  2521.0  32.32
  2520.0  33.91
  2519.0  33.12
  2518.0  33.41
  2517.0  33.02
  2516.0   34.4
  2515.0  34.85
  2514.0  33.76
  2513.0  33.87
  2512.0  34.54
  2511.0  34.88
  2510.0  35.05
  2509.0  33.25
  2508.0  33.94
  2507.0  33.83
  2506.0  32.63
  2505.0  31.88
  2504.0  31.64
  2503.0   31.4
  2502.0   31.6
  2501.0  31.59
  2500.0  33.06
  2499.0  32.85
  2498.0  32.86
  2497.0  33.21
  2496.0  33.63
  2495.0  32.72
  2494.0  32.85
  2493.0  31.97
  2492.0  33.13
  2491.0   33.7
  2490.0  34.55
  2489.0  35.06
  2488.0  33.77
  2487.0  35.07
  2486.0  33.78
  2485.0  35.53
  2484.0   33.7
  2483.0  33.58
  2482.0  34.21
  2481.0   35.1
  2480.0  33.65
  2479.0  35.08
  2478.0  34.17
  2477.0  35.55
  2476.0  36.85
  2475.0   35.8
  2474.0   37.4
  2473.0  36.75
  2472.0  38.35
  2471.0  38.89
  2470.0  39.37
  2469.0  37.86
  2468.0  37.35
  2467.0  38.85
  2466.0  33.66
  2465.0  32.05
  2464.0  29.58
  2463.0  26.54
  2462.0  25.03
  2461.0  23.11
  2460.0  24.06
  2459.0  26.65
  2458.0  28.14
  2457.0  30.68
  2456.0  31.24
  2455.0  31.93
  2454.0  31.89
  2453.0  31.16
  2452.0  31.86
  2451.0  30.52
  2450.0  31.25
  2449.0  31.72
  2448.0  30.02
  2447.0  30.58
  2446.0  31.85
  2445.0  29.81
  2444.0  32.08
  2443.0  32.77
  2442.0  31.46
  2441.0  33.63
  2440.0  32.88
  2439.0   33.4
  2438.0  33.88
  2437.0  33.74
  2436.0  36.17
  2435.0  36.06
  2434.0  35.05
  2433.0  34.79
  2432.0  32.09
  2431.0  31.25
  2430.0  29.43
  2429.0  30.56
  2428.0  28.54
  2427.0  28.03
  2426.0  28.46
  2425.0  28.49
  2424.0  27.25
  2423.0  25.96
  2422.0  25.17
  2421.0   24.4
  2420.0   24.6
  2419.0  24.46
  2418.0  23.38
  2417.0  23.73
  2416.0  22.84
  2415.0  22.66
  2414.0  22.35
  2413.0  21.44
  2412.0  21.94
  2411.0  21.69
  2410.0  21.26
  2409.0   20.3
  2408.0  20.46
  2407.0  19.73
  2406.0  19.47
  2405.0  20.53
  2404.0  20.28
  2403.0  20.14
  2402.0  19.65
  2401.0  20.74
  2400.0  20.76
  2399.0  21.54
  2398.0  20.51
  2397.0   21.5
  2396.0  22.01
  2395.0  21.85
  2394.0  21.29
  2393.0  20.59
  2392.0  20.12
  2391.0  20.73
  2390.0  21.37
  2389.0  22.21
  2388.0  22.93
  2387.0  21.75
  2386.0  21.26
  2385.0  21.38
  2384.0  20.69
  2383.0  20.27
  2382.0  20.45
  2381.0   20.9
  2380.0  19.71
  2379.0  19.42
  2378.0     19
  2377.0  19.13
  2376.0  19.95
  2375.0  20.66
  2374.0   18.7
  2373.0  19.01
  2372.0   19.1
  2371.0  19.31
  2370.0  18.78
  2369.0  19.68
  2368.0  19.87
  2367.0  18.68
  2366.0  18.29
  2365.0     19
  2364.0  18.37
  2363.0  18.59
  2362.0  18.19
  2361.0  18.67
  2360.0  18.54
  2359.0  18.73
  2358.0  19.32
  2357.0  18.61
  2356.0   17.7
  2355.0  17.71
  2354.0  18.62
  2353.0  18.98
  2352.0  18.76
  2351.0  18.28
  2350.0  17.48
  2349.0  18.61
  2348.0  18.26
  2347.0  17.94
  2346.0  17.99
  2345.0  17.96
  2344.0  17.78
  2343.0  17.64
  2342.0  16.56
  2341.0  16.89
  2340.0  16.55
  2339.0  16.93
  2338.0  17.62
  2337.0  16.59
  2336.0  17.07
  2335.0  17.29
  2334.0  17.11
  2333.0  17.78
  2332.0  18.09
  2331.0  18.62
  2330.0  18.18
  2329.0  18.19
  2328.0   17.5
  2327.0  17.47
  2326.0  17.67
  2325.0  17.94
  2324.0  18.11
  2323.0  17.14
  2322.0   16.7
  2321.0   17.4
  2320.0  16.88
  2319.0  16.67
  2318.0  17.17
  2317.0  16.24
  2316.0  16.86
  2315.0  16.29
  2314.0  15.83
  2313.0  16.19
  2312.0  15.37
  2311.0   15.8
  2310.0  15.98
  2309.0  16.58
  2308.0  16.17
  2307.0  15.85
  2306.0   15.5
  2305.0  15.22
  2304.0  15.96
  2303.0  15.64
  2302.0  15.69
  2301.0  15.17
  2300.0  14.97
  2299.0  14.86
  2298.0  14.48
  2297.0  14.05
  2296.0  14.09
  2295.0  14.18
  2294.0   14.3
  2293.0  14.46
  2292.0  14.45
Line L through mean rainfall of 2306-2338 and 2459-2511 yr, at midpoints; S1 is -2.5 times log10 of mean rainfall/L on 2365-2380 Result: 0.15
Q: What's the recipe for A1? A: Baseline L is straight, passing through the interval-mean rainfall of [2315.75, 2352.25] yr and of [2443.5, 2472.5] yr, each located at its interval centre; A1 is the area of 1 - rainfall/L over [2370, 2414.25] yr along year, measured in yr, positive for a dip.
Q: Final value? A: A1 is 6.3 yr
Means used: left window 17.5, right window 31.6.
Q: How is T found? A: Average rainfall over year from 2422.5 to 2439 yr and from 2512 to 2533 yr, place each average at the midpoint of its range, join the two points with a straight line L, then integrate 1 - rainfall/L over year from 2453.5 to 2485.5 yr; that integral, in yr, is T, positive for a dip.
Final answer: -1.4 yr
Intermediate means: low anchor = 31.3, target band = 33.2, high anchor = 32.6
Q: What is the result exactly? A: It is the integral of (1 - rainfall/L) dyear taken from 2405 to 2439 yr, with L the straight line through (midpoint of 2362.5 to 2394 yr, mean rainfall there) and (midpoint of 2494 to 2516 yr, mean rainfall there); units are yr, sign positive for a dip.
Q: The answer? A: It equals -2.7 yr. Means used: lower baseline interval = 20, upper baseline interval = 33.2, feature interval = 26.7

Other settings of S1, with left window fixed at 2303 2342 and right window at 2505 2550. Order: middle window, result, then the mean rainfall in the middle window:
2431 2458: -0.23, 32.3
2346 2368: 0.06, 18.5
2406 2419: 0.09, 21.8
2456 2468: -0.07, 29.4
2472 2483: -0.23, 35.5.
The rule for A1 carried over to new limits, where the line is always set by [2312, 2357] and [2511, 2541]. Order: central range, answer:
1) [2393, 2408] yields 1.3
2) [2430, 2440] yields -3.3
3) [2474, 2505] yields -4.5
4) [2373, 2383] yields 0.5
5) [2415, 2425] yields -0.2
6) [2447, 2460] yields -1.8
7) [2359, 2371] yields 0.6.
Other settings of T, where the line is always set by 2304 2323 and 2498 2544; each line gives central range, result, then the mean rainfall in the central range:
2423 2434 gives -2.0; 29.9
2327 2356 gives 1.1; 17.7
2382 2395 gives 0.5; 21.2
